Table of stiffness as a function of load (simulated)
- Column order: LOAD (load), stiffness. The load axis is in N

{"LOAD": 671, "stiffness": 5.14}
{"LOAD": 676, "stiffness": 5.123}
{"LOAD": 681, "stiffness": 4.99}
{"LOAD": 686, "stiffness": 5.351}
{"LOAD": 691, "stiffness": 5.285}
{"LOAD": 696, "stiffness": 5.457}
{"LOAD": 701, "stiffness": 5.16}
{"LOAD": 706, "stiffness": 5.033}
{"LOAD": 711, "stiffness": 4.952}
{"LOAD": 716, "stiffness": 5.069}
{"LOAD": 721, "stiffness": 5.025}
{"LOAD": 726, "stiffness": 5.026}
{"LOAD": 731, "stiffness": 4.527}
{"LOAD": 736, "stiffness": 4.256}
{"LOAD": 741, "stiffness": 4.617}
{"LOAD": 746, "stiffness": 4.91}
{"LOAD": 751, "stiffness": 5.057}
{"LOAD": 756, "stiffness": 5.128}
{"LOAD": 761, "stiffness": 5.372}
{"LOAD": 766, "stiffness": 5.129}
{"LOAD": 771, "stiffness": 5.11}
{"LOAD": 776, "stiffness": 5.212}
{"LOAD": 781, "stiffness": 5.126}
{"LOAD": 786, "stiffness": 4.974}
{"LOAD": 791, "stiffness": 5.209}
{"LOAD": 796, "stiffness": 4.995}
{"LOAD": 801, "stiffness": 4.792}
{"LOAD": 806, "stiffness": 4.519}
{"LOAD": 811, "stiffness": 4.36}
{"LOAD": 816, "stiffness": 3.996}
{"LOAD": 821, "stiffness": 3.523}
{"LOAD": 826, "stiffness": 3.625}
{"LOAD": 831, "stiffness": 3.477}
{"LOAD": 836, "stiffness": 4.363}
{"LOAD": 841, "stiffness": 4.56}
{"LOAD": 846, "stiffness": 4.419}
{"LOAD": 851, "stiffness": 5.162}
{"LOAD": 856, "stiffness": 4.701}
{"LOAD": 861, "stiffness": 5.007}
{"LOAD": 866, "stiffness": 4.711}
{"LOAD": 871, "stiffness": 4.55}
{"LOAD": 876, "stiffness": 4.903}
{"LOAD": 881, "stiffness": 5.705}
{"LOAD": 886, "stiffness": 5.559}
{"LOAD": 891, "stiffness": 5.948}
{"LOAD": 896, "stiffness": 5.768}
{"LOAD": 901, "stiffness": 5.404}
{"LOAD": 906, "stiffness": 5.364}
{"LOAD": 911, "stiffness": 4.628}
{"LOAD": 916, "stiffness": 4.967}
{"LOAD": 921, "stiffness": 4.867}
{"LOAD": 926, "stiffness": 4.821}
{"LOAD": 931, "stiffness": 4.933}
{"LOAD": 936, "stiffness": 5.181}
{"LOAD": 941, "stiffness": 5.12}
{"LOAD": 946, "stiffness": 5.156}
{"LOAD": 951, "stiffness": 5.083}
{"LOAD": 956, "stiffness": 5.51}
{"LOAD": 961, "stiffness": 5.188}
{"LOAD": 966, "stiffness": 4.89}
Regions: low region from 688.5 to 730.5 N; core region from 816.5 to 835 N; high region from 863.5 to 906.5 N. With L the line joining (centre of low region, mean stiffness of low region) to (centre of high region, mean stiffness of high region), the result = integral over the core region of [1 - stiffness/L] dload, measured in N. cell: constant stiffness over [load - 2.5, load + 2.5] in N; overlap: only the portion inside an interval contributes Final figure 5.6 N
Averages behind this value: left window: 5.1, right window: 5.32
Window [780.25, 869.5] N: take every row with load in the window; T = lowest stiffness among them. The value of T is 3.477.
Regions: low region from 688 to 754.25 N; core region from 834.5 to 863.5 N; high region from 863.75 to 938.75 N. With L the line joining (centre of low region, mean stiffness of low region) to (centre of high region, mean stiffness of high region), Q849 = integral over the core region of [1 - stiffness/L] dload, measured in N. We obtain 2.2 N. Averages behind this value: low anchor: 4.96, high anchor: 5.16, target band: 4.71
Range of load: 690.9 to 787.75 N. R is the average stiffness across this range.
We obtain 5.02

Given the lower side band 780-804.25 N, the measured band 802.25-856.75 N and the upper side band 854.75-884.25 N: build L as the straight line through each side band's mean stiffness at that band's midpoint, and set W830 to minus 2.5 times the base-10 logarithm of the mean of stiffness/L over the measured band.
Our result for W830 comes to 0.17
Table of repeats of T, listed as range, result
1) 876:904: 4.903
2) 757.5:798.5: 4.974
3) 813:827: 3.523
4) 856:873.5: 4.55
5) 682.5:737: 4.256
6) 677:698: 4.99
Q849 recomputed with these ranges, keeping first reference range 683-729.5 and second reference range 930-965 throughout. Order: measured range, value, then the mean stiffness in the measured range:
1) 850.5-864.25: 0.6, 4.91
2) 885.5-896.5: -1.4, 5.79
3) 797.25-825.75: 5.1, 4.22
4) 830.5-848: 3.0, 4.28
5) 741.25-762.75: 0.4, 5.06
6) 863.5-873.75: 1.0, 4.64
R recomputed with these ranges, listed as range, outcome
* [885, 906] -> 5.64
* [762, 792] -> 5.13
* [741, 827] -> 4.78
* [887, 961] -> 5.2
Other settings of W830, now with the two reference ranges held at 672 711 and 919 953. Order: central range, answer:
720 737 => 0.096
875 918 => -0.069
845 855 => 0.054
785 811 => 0.059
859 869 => 0.051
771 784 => -0.005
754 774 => -0.011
